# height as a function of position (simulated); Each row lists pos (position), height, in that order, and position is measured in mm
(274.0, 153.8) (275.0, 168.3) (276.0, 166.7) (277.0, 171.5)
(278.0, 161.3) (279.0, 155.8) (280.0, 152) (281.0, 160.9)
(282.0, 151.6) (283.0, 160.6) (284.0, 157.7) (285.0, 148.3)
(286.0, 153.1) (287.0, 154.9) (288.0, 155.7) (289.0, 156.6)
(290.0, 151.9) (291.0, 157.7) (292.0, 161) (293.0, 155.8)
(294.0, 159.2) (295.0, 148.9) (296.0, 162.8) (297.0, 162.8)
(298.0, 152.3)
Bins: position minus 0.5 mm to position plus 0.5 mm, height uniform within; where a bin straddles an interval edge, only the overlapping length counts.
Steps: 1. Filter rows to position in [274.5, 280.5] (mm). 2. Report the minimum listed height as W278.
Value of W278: 152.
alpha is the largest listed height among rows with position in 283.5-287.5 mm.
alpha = 157.7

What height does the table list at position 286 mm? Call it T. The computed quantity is 153.1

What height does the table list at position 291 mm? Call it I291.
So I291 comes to 157.7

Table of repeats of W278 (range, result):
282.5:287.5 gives 148.3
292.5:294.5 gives 155.8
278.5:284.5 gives 151.6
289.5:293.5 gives 151.9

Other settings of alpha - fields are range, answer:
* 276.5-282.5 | 171.5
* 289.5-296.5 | 162.8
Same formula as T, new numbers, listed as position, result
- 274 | 153.8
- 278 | 161.3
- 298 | 152.3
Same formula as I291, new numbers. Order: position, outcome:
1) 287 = 154.9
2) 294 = 159.2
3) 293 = 155.8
